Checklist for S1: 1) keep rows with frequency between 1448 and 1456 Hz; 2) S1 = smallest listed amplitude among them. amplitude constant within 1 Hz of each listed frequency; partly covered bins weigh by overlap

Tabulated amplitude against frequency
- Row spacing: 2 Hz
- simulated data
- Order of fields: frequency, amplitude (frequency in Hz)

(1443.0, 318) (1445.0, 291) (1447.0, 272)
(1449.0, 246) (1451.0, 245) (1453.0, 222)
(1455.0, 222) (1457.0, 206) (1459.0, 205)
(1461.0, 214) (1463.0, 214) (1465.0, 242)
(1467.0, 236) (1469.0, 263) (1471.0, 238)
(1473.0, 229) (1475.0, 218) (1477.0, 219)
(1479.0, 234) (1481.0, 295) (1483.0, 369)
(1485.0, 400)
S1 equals 222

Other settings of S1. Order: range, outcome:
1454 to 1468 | 205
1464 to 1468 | 236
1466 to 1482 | 218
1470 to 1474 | 229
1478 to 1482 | 234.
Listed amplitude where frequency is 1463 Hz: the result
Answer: 214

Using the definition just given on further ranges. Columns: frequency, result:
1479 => 234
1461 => 214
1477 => 219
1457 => 206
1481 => 295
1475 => 218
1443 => 318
